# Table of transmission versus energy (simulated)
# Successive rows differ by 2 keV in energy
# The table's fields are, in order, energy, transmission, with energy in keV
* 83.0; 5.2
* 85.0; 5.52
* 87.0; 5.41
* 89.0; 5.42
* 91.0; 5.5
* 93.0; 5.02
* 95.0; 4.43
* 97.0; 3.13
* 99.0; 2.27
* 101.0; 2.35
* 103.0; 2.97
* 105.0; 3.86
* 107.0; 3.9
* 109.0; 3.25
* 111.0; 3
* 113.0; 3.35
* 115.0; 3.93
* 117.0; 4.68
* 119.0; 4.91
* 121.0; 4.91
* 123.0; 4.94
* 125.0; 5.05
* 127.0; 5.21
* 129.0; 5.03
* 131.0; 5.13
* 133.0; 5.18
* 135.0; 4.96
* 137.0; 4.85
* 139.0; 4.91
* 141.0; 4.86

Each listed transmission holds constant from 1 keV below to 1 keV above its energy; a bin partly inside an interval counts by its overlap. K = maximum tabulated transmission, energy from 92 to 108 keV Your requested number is 5.02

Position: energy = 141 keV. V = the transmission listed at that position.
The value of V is 4.86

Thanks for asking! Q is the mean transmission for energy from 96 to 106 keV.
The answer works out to 2.92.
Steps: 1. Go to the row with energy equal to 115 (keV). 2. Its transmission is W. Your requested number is 3.93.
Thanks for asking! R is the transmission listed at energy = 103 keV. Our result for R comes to 2.97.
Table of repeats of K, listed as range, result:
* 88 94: 5.5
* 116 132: 5.21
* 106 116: 3.93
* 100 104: 2.97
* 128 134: 5.18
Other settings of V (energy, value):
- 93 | 5.02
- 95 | 4.43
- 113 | 3.35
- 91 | 5.5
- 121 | 4.91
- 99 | 2.27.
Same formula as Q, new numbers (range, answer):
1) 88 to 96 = 5.09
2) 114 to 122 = 4.61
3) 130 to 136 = 5.09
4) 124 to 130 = 5.1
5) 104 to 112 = 3.5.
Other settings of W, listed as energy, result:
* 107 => 3.9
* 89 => 5.42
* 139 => 4.91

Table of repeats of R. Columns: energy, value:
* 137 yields 4.85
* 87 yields 5.41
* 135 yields 4.96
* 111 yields 3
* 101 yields 2.35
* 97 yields 3.13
